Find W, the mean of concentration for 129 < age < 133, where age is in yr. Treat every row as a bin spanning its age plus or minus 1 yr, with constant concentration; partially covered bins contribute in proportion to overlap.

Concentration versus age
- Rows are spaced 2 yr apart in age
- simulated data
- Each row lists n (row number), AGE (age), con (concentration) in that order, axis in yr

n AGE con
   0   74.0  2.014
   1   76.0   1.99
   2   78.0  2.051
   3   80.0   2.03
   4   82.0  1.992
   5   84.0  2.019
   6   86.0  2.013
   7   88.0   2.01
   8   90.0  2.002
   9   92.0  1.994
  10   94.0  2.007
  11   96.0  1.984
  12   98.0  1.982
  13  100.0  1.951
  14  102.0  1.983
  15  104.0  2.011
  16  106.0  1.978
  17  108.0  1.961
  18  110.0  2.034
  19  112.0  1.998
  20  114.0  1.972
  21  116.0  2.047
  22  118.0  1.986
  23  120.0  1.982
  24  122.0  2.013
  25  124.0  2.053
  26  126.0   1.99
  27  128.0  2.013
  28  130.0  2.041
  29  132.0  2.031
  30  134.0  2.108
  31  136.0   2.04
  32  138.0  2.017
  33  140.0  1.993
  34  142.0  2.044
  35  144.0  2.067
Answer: 2.04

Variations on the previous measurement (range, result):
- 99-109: 1.98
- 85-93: 2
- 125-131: 2.01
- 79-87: 2.01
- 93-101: 1.98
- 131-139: 2.05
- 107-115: 1.99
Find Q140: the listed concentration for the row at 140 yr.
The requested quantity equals 1.993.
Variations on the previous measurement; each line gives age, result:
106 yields 1.978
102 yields 1.983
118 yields 1.986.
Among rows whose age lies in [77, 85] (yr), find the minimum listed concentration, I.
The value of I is 1.992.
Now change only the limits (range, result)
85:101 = 1.951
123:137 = 1.99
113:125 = 1.972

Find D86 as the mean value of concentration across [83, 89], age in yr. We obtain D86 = 2.01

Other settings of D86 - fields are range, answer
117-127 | 2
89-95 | 2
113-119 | 2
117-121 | 1.98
